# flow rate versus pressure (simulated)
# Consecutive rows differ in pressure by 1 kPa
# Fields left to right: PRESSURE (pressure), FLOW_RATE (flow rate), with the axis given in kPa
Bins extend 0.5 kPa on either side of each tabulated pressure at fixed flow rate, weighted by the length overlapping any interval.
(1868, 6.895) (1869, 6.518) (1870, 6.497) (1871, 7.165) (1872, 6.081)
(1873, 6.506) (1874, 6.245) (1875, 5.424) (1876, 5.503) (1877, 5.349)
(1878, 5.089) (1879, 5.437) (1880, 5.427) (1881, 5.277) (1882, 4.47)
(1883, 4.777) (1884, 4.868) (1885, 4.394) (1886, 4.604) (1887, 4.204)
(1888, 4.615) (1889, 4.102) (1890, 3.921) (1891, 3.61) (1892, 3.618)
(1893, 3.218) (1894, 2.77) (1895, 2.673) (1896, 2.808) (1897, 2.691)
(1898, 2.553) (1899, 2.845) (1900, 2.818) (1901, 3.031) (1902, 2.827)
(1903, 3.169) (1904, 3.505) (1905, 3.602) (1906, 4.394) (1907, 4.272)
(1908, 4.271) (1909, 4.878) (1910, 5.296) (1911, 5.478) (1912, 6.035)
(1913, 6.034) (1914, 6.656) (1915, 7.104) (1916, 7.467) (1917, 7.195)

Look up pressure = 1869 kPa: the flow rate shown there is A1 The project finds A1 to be 6.518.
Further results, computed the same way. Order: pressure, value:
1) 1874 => 6.245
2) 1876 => 5.503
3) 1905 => 3.602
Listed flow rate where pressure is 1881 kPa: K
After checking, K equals 5.277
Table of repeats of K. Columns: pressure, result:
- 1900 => 2.818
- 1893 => 3.218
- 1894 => 2.77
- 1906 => 4.394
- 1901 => 3.031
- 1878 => 5.089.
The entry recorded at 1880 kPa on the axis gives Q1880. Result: 5.427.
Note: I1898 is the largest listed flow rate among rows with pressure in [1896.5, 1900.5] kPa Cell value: 2.845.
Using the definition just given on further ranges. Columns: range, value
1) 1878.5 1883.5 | 5.437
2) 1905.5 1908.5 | 4.394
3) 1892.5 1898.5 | 3.218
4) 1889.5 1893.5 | 3.921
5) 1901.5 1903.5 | 3.169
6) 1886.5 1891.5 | 4.615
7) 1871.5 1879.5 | 6.506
